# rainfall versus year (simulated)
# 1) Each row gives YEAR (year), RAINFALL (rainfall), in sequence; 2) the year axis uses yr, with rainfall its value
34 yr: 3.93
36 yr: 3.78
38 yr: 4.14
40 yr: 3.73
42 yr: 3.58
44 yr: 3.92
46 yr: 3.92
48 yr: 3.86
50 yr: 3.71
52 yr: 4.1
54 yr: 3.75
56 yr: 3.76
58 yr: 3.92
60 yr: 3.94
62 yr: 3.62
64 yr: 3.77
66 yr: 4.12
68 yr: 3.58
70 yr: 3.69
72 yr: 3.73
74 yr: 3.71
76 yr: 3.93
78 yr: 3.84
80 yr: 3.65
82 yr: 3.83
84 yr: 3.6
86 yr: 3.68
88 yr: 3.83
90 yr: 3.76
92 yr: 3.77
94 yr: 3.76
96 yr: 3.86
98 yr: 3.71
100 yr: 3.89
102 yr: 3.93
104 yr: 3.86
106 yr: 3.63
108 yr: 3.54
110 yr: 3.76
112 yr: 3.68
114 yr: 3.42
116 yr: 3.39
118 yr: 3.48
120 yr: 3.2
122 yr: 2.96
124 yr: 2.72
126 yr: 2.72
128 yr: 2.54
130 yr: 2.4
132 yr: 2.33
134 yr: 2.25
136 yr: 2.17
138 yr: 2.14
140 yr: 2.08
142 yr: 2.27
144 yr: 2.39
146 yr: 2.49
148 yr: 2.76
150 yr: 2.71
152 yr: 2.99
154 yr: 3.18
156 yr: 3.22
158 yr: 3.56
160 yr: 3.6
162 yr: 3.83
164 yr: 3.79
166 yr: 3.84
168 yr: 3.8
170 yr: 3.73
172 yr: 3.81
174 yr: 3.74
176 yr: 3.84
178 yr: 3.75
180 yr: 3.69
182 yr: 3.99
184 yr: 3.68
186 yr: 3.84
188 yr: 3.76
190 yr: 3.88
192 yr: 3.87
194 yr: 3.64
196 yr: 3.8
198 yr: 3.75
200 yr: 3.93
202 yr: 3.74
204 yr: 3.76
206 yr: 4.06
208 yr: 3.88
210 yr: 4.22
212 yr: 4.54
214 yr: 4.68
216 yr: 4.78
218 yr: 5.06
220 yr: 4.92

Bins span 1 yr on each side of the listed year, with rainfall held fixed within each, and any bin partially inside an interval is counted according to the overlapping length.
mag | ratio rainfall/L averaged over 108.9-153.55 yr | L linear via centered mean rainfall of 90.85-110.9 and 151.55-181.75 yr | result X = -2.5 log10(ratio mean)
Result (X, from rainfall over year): 0.32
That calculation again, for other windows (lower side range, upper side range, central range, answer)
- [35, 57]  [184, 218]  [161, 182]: 0.06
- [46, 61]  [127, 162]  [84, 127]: -0.11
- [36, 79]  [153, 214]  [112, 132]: 0.27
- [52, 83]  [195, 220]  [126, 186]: 0.29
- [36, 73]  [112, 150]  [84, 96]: -0.14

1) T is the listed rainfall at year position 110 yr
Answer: 3.76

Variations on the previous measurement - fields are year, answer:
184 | 3.68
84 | 3.6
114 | 3.42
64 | 3.77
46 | 3.92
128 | 2.54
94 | 3.76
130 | 2.4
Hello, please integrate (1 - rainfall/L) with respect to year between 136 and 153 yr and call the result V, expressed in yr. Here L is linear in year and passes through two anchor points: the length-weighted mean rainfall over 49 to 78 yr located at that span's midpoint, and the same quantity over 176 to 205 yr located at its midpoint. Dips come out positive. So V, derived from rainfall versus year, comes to 6.0 yr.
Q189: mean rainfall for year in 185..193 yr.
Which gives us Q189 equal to 3.84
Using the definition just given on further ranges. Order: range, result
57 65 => 3.81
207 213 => 4.21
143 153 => 2.67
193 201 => 3.78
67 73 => 3.67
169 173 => 3.77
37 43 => 3.82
